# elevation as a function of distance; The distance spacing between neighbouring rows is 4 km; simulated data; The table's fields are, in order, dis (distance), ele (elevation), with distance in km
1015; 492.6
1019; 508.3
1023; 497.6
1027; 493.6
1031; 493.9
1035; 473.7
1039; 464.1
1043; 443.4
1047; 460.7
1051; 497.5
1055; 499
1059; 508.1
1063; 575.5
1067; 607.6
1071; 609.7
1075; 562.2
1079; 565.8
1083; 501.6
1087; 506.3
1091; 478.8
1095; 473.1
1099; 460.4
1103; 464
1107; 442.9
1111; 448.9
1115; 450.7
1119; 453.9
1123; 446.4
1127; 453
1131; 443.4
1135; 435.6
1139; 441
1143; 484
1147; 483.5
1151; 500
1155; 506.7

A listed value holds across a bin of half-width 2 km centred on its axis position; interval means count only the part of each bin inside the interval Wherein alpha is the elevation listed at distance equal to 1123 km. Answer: 446.4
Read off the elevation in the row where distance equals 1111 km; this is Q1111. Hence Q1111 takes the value 448.9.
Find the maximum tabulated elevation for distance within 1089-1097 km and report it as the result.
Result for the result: 478.8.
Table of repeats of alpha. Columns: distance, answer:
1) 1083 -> 501.6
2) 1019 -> 508.3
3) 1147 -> 483.5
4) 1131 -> 443.4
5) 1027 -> 493.6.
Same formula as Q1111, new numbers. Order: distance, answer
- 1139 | 441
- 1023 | 497.6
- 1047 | 460.7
